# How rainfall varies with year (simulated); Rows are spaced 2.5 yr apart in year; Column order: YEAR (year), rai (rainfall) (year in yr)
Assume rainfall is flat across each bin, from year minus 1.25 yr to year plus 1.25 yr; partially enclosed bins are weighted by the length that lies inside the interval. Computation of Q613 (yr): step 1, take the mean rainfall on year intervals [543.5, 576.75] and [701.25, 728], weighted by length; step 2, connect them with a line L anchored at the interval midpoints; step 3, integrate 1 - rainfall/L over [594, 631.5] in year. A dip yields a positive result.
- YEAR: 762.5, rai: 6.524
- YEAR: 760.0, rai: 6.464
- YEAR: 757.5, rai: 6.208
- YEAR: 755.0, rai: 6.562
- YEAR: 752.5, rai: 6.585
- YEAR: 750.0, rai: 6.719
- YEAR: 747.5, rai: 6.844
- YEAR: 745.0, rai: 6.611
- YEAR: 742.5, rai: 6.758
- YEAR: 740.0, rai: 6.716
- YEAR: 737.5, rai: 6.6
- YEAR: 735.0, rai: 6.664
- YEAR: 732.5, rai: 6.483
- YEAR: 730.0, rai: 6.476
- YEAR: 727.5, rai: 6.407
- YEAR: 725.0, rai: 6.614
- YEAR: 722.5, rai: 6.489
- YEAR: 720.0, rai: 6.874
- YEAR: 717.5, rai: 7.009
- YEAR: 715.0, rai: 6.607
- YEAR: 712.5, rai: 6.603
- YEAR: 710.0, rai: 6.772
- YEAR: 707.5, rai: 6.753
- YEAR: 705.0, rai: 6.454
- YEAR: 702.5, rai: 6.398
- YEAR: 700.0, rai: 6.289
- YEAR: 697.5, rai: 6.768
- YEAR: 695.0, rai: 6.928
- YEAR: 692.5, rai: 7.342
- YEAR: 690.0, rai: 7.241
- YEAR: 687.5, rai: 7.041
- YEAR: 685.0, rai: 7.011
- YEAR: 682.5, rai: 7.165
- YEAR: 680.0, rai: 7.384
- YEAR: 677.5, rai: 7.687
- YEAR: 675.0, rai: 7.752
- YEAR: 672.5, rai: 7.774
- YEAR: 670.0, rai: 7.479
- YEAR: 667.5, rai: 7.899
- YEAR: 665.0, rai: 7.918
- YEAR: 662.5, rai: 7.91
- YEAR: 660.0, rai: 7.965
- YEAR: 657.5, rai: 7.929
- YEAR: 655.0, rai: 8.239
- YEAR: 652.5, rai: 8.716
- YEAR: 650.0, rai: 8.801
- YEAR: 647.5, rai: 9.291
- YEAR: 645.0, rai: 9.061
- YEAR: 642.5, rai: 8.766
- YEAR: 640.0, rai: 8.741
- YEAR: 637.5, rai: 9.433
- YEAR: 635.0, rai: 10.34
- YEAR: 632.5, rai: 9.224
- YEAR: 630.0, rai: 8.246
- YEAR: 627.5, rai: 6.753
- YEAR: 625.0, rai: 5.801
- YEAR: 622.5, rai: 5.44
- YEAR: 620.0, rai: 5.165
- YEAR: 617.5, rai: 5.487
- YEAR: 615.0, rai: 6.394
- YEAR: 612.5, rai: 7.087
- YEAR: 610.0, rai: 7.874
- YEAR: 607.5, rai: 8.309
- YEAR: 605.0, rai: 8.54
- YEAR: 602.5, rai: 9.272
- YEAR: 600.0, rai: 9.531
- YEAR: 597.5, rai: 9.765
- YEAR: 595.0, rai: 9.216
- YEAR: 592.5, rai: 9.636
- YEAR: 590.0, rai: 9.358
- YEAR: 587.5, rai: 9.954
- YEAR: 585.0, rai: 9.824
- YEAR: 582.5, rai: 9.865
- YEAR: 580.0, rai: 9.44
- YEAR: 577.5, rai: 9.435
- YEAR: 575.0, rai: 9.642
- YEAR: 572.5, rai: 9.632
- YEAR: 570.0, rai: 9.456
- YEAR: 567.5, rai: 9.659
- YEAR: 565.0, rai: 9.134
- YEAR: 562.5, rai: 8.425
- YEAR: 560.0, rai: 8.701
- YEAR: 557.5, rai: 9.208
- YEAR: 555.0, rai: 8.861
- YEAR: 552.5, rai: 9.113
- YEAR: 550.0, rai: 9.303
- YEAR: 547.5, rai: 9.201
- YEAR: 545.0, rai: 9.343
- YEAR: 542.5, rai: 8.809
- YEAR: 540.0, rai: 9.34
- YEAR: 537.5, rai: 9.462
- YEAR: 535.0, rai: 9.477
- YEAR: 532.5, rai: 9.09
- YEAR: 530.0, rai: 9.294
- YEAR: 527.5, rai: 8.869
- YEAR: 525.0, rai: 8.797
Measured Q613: 3.7 yr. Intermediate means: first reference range 9.21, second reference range 6.64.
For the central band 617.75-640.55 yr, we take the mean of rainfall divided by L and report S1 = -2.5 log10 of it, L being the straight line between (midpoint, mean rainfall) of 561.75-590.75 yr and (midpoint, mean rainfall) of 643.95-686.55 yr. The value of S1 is 0.14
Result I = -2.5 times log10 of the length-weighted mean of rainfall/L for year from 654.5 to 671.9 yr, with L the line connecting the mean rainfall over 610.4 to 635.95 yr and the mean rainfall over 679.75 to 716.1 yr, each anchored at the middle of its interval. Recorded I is -0.144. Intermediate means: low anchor 6.98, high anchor 6.84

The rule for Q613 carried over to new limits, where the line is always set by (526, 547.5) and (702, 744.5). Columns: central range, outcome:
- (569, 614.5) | -3.8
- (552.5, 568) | -0.2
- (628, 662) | -4.6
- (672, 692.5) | -0.5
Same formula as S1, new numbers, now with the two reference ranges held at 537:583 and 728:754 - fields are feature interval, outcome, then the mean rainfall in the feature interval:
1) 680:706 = 0.067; 6.89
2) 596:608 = -0.060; 9.13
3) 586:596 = -0.089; 9.56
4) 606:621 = 0.245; 6.78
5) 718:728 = 0.041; 6.64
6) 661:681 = -0.012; 7.73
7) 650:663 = -0.050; 8.23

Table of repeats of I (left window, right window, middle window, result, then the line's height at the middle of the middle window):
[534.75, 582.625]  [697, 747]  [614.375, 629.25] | 0.36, 8.24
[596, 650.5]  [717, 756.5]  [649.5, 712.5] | -0.01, 7.34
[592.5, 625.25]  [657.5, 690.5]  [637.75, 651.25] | -0.18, 7.62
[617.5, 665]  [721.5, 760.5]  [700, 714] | 0.08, 7.07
